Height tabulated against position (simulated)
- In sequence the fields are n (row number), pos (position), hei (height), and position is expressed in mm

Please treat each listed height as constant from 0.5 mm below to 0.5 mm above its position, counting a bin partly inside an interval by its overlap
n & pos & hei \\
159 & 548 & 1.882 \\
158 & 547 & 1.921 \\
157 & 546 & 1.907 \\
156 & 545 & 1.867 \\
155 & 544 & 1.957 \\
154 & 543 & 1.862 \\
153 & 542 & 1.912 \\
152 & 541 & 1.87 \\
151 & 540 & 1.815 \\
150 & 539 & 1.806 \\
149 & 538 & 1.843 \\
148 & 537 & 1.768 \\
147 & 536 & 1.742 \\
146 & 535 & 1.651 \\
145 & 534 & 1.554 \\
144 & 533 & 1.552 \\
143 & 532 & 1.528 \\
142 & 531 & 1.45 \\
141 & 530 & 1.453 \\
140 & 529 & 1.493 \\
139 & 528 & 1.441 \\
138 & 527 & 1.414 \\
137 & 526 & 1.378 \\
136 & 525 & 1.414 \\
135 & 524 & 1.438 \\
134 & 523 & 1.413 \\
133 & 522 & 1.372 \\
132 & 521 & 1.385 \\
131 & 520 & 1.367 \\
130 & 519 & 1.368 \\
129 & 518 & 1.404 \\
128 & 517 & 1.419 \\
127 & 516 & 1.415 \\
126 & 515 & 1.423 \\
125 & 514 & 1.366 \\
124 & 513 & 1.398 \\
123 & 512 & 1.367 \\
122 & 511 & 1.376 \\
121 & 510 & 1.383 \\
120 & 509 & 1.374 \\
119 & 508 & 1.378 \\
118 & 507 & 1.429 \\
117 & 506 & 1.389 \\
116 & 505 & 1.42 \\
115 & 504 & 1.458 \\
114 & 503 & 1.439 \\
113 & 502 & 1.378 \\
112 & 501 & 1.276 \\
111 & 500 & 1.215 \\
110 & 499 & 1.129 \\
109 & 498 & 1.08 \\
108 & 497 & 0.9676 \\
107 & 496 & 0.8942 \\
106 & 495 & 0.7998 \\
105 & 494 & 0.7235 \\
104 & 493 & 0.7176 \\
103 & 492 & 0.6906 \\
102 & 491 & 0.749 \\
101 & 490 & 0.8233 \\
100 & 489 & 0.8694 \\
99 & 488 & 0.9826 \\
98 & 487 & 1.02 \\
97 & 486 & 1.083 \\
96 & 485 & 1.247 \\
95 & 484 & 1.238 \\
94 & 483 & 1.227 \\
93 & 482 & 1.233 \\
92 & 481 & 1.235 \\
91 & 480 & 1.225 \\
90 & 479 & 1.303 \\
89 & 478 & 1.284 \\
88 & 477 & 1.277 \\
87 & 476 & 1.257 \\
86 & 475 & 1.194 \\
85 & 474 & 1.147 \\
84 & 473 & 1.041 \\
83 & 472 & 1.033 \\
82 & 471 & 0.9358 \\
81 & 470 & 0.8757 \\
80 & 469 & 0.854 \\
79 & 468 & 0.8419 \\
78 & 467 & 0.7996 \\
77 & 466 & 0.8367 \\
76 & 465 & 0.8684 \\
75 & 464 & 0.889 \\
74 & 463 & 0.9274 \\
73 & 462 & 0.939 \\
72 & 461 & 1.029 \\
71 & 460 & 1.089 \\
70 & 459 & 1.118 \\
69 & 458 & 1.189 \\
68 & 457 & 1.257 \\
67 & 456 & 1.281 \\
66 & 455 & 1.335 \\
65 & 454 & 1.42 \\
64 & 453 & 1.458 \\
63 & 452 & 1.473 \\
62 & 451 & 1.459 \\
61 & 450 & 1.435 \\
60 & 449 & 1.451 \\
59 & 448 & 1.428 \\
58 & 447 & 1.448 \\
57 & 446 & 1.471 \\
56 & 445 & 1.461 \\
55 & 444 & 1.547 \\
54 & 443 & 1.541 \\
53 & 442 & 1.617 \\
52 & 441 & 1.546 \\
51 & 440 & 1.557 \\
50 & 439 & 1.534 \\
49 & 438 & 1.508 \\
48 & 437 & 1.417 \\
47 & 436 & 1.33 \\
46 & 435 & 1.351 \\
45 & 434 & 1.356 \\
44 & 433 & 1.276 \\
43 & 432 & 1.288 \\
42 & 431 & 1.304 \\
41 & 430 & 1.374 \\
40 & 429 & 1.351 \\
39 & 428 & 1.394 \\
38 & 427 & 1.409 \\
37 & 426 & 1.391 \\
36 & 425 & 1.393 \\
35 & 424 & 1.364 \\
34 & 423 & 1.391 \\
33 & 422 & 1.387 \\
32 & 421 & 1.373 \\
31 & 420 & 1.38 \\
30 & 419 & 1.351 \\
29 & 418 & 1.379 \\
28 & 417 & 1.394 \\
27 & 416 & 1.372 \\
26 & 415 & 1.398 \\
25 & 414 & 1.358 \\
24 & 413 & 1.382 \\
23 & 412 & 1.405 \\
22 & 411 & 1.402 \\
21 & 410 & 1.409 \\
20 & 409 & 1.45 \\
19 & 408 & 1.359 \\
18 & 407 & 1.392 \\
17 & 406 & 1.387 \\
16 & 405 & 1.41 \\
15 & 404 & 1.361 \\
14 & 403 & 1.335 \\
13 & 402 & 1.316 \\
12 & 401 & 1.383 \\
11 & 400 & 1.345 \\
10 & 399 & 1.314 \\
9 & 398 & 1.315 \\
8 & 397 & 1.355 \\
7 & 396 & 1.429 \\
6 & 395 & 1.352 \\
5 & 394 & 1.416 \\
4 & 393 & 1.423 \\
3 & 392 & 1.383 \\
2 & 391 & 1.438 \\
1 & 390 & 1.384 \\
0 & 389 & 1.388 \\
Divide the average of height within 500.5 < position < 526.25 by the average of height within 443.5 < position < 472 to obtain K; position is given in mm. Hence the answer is 1.18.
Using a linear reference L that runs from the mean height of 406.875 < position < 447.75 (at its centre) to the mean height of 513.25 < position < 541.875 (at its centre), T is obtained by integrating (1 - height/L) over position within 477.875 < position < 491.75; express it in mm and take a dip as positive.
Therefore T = 3.6 mm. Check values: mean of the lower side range 1.41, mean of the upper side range 1.52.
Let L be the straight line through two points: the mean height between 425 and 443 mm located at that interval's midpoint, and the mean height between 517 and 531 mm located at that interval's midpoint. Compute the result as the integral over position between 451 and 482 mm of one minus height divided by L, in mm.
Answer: 6.4 mm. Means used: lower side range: 1.42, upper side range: 1.41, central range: 1.12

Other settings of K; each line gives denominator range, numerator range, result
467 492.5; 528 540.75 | 1.54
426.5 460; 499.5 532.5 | 1.00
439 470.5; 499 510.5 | 1.10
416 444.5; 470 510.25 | 0.80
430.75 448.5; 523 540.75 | 1.09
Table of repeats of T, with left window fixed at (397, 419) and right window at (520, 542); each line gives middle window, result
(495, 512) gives 2.8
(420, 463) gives 1.7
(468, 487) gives 4.4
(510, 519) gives 0.8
